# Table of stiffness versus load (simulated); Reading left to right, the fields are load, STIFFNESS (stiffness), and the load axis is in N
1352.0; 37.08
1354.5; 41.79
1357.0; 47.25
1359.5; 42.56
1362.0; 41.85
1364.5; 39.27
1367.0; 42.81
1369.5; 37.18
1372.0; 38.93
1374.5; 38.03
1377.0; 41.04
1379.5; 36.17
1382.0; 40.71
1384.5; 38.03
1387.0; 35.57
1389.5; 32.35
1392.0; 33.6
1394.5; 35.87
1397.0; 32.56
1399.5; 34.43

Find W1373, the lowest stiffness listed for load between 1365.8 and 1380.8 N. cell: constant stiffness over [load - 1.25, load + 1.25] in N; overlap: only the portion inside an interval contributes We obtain 36.17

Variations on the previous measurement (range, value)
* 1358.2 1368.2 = 39.27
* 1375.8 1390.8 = 32.35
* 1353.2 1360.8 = 41.79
